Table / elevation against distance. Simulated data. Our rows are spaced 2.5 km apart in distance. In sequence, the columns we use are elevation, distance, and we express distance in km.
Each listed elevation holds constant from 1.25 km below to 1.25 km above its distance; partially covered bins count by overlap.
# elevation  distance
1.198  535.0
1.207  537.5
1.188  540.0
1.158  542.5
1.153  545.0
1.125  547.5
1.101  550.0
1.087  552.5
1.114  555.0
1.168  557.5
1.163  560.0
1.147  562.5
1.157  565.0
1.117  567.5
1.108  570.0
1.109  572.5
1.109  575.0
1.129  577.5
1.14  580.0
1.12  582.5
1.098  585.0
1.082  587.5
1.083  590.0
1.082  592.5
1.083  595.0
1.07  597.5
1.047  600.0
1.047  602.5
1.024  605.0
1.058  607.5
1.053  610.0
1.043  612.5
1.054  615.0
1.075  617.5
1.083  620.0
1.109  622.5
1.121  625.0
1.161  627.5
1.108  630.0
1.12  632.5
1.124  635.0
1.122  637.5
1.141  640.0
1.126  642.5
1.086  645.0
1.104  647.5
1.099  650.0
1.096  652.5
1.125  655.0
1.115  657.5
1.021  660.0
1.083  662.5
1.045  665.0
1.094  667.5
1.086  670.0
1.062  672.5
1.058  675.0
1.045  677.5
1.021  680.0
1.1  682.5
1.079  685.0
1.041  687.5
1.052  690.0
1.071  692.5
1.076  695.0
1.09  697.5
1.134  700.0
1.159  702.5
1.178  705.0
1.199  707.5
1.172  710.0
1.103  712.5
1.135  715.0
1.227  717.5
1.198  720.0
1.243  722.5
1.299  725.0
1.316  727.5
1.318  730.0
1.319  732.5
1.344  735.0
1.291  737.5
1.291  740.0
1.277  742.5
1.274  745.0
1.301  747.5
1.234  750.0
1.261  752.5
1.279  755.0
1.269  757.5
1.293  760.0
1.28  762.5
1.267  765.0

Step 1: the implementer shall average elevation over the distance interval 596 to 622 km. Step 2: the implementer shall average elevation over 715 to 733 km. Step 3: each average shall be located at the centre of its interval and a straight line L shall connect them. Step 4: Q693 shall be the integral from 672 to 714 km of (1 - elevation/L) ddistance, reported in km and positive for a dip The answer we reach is 3.8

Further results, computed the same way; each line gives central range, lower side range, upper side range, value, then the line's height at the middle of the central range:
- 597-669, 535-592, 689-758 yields 5.0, 1.17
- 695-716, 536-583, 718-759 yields 1.9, 1.25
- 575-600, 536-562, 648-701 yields 0.6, 1.13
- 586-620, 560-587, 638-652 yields 1.7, 1.12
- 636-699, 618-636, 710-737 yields 4.8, 1.17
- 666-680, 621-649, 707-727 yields 1.1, 1.16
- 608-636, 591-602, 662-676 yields -0.6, 1.07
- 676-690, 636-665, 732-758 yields 1.3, 1.16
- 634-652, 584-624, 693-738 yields 0.1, 1.12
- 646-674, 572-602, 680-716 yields 0.5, 1.1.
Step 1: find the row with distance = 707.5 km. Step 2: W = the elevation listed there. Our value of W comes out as 1.199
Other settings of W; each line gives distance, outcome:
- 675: 1.058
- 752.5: 1.261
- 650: 1.099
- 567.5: 1.117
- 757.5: 1.269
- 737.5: 1.291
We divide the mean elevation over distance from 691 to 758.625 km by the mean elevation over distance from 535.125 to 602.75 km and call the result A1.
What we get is 1.09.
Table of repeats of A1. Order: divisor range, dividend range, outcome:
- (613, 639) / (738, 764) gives 1.15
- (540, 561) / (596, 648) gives 0.96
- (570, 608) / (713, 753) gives 1.17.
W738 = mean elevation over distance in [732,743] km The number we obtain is 1.31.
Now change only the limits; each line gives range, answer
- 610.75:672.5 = 1.1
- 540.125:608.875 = 1.11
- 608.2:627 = 1.08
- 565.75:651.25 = 1.1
